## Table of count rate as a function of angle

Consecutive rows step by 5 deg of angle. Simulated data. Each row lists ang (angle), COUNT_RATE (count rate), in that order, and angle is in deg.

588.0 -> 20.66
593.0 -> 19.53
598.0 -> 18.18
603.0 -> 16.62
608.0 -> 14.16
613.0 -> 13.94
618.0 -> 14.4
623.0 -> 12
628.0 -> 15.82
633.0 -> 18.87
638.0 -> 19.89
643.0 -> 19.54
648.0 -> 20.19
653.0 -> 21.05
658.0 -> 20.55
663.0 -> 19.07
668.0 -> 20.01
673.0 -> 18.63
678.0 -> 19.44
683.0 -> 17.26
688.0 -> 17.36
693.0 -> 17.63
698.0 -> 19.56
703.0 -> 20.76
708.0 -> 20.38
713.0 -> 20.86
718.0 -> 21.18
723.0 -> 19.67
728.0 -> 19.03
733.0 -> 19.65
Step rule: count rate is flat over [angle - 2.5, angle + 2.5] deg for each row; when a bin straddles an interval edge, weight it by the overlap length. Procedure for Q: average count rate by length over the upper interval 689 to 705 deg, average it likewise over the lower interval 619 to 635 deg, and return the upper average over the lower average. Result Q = 1.2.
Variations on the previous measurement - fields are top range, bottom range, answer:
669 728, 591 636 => 1.21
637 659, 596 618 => 1.30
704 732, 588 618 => 1.21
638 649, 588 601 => 1.04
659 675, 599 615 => 1.27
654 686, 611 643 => 1.19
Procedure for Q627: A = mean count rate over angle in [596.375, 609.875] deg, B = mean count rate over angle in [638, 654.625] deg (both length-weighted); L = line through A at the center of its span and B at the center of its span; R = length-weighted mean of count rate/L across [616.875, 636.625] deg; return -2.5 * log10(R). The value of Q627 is 0.18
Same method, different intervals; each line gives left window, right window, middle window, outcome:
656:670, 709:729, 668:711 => 0.06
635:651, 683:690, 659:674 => -0.05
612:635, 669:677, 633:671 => -0.16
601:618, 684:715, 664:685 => -0.05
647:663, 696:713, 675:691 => 0.13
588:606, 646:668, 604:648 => 0.18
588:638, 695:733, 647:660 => -0.16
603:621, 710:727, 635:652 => -0.22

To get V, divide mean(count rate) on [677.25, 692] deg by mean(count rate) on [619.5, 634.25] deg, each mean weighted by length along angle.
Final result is 1.17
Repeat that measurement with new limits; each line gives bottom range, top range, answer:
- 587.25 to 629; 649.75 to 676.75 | 1.24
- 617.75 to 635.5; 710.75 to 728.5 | 1.32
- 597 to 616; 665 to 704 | 1.21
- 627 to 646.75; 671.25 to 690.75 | 0.96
